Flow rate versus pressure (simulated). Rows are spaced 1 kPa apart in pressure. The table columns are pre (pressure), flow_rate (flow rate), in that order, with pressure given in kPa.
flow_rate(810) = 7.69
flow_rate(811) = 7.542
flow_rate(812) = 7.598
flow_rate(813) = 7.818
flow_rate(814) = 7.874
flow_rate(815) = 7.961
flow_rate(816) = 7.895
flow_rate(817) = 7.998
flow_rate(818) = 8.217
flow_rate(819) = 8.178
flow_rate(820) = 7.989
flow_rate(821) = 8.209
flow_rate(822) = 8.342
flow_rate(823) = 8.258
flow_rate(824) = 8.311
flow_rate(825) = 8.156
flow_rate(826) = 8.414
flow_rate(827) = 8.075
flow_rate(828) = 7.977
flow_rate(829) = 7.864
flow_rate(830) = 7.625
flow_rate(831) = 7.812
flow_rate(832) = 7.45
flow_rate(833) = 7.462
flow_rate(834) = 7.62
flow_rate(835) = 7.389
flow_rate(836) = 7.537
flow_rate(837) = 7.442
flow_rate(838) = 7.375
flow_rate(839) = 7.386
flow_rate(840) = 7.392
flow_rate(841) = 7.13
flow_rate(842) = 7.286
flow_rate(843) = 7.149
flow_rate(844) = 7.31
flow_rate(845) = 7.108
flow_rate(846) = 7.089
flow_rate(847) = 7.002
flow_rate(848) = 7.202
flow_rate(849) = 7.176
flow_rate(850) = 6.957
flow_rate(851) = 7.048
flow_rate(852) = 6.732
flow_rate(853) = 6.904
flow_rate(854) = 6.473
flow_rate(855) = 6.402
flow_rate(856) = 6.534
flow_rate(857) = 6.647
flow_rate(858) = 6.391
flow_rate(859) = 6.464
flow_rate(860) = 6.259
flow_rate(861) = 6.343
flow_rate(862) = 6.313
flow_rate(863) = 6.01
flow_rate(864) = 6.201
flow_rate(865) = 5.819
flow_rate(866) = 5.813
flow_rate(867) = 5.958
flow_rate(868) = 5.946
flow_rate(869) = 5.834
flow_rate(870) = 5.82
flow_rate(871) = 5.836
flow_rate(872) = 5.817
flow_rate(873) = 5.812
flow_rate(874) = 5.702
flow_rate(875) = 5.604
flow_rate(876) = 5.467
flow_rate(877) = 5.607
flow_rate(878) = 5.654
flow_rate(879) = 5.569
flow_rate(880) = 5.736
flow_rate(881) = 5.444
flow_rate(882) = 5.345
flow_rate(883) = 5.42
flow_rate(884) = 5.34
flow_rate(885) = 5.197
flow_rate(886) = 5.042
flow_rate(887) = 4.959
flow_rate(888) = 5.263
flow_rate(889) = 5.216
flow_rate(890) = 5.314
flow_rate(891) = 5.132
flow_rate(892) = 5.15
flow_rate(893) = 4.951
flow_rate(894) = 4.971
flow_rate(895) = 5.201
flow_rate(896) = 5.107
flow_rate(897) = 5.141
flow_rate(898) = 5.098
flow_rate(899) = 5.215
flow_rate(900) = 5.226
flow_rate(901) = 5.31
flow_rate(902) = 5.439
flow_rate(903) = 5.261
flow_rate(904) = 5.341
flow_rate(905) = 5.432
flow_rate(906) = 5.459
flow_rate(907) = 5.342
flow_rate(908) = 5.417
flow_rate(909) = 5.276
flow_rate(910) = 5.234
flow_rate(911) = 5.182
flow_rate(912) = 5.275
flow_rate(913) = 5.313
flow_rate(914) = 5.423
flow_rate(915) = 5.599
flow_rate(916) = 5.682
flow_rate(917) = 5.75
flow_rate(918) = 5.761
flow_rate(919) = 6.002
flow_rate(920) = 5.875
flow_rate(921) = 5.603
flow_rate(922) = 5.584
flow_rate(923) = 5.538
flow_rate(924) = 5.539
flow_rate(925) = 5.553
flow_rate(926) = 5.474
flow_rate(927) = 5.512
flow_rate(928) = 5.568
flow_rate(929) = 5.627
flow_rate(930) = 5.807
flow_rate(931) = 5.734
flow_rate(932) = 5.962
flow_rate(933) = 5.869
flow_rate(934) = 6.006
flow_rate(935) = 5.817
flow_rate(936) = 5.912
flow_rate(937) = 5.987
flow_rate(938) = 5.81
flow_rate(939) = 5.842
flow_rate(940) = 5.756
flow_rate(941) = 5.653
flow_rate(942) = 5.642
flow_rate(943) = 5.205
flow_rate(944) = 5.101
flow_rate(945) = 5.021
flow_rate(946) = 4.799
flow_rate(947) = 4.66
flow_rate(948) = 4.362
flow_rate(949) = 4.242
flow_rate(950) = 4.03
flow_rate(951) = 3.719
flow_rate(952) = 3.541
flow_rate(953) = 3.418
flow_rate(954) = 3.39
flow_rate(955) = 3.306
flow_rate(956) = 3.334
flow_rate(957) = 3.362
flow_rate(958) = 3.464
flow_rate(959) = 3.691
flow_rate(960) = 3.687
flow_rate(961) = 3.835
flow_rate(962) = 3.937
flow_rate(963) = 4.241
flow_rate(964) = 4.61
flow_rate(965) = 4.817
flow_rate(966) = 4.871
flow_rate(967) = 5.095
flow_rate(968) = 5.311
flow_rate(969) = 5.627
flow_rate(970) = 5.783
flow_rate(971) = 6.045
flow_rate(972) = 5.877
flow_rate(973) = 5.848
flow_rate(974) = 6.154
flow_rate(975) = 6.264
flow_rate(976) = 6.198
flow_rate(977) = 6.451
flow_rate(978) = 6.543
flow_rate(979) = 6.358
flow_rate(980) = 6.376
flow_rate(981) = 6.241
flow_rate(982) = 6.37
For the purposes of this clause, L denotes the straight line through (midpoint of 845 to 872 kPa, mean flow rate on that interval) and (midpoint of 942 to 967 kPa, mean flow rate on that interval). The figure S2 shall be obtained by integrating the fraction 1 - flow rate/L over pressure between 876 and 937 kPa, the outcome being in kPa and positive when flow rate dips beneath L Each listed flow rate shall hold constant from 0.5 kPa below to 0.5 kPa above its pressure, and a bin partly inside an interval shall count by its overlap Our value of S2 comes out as -2.3 kPa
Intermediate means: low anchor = 6.43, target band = 5.45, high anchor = 4.16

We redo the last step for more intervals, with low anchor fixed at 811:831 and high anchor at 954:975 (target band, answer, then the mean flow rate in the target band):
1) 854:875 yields 2.7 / 6.09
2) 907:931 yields 0.7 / 5.55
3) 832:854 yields 0.9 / 7.21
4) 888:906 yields 2.9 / 5.21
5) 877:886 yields 1.6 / 5.45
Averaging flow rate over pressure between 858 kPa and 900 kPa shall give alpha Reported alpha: 5.57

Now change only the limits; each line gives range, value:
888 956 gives 5.24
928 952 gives 5.3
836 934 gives 5.89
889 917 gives 5.28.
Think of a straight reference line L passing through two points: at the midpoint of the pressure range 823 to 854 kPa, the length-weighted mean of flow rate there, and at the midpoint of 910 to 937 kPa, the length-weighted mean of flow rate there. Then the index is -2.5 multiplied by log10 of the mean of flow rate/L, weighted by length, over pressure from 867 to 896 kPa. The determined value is 0.20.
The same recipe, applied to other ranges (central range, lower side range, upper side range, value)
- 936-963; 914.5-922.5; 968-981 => 0.31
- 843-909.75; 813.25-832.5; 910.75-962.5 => 0.14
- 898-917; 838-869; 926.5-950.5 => 0.10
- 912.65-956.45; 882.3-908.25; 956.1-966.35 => -0.16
